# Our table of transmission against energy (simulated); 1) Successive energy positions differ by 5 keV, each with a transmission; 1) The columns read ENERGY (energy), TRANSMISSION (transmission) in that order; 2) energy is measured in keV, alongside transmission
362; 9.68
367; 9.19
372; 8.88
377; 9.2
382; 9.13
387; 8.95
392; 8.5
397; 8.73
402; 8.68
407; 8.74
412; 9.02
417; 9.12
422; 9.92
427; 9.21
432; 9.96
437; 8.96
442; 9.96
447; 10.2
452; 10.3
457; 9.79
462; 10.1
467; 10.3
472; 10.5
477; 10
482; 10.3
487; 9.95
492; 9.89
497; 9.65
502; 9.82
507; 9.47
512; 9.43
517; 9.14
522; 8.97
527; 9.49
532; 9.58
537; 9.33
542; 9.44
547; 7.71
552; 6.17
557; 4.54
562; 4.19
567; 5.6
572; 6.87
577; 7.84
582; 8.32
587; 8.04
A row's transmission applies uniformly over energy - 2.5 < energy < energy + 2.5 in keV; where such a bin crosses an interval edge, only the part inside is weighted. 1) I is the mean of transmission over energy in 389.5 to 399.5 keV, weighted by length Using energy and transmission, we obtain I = 8.62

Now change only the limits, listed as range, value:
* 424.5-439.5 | 9.38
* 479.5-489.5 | 10.1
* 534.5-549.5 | 8.83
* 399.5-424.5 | 9.1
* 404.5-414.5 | 8.88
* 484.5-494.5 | 9.92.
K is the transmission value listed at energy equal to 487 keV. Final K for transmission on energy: 9.95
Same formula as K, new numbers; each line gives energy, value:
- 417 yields 9.12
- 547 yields 7.71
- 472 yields 10.5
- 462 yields 10.1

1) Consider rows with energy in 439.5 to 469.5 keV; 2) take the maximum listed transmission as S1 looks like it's 10.3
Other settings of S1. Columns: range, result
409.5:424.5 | 9.92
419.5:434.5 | 9.96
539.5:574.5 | 9.44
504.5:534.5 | 9.58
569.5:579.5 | 7.84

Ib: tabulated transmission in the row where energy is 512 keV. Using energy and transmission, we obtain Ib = 9.43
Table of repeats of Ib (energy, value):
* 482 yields 10.3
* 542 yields 9.44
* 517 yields 9.14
